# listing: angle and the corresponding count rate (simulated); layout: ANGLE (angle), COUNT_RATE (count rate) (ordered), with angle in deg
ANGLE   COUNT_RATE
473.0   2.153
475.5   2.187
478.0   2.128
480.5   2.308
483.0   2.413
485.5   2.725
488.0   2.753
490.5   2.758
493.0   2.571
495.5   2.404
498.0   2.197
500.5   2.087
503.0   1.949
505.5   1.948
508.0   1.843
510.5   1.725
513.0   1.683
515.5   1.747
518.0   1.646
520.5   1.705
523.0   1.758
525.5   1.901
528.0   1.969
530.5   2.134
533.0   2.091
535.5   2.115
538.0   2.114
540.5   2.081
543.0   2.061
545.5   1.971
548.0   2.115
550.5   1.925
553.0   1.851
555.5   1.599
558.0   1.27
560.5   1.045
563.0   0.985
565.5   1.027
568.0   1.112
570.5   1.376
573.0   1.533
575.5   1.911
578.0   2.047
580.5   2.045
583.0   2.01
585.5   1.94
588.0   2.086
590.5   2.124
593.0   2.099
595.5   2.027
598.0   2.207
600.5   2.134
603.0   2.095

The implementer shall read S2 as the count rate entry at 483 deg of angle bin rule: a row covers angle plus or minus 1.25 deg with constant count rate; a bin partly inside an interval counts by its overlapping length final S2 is 2.413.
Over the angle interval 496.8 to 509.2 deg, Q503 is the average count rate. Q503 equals 2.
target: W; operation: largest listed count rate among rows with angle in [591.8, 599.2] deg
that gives 2.207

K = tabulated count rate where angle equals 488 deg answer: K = 2.753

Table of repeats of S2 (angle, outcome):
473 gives 2.153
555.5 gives 1.599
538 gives 2.114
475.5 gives 2.187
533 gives 2.091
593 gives 2.099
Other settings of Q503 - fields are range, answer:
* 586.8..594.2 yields 2.1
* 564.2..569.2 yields 1.07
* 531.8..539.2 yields 2.11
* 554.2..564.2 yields 1.23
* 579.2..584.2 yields 2.03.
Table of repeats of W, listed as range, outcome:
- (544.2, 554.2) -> 2.115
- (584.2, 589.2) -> 2.086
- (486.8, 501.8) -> 2.758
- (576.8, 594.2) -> 2.124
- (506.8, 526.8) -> 1.901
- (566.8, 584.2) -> 2.047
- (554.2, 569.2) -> 1.599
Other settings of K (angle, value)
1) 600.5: 2.134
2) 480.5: 2.308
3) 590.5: 2.124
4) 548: 2.115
